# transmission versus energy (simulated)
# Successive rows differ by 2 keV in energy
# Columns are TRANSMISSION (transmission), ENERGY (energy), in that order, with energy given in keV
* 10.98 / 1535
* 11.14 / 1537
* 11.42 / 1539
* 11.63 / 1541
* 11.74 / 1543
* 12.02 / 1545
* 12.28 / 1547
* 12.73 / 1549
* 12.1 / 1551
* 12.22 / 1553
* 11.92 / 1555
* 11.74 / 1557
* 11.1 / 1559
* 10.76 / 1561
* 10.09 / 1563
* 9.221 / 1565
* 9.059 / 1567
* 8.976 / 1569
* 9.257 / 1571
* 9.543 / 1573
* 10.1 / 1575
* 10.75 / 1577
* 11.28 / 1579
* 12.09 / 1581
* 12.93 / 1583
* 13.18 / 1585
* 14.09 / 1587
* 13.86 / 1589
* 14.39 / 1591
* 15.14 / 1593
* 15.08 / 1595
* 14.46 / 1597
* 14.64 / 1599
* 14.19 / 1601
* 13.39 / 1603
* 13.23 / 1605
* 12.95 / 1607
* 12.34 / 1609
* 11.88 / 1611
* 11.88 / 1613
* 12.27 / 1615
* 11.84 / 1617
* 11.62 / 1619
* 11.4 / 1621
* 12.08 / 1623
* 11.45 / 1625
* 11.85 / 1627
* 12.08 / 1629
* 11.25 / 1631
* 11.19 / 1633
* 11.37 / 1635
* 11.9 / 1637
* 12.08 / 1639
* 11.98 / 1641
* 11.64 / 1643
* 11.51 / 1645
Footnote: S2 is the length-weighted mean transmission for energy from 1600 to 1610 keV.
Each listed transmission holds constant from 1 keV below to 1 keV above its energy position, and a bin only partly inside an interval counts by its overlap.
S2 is 13.2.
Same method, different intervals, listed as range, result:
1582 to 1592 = 13.7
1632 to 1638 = 11.5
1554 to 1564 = 11.1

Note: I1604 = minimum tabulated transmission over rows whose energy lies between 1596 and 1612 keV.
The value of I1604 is 11.88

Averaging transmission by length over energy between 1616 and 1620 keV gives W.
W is 11.7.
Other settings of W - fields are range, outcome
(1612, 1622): 11.8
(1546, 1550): 12.5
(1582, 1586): 13.1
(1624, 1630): 11.8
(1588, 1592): 14.1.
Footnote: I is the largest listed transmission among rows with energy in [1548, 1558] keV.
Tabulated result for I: 12.73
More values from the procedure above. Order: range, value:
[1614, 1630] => 12.27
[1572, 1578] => 10.75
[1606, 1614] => 12.95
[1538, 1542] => 11.63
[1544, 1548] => 12.28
